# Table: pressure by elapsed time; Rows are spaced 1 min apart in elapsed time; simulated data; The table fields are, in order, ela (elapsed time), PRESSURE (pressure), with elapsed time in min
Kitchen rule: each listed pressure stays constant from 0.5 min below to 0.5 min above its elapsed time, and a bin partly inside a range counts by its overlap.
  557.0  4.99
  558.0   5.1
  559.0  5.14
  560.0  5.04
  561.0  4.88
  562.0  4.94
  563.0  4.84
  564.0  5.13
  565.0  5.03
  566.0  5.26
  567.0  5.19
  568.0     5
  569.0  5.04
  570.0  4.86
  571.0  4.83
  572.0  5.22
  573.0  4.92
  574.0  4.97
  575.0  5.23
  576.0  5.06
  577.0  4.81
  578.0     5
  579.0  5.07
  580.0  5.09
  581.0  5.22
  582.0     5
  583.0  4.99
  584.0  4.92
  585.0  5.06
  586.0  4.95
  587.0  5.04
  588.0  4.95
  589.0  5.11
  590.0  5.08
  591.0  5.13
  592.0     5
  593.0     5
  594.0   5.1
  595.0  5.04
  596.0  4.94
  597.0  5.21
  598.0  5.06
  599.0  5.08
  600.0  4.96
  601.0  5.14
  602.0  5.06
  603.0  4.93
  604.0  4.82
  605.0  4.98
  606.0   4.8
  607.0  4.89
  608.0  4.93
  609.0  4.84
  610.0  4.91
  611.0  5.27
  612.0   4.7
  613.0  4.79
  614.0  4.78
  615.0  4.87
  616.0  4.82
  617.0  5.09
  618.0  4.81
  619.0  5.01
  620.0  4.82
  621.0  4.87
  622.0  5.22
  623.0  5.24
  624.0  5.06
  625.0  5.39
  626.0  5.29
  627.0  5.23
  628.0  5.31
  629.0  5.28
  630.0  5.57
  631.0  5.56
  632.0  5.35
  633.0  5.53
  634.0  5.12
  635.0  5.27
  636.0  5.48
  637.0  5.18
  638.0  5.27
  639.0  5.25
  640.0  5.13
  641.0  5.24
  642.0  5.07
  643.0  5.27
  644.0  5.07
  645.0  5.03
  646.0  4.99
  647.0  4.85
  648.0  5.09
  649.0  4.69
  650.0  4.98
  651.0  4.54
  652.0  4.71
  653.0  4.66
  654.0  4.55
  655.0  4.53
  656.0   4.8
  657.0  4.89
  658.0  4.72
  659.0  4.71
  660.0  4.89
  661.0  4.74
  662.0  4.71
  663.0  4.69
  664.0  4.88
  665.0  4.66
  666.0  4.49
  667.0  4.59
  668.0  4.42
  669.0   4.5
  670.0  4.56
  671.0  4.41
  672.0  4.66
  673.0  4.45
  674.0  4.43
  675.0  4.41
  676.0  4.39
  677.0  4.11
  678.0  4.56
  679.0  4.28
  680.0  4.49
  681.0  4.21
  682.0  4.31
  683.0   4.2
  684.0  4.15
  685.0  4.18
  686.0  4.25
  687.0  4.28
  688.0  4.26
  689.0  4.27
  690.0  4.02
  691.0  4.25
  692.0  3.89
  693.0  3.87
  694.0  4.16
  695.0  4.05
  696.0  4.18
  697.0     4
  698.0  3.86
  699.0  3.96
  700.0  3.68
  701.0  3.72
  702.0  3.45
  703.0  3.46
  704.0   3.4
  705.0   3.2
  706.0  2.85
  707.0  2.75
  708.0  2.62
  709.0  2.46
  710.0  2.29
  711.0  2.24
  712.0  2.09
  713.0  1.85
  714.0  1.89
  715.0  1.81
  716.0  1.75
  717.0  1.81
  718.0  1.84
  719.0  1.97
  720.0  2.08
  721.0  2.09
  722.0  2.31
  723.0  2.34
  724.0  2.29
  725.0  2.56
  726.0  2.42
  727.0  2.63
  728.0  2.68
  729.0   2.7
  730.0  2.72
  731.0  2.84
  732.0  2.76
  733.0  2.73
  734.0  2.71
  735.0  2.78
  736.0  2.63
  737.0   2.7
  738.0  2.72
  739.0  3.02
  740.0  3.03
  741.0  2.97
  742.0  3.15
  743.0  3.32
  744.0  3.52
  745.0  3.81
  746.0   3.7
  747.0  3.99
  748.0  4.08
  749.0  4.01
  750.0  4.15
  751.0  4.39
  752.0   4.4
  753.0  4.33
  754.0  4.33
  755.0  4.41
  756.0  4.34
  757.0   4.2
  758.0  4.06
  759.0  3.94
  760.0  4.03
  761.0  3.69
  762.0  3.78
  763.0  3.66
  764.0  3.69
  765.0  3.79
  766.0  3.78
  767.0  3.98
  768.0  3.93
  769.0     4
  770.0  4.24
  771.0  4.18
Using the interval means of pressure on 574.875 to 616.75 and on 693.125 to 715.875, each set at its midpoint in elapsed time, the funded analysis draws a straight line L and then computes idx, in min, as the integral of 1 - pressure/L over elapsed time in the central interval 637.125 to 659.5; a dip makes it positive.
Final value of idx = -4.7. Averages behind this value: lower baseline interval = 4.99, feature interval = 4.92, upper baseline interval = 3.08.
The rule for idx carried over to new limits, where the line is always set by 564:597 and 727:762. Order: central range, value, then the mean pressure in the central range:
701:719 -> 6.3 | 2.48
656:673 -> -1.6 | 4.66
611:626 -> -1.0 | 4.98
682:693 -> -0.4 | 4.17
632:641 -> -1.5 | 5.28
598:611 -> -0.4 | 4.96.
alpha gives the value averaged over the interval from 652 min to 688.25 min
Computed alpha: 4.51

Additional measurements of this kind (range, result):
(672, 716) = 3.65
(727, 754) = 3.31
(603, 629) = 4.99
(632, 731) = 3.94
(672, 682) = 4.38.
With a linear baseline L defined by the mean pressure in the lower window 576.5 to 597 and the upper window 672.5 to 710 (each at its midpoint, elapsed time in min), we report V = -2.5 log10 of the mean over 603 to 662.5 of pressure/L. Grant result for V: -0.11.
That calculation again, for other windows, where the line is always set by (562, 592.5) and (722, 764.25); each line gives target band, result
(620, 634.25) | -0.16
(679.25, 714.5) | 0.08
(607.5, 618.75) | -0.05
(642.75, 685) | -0.11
